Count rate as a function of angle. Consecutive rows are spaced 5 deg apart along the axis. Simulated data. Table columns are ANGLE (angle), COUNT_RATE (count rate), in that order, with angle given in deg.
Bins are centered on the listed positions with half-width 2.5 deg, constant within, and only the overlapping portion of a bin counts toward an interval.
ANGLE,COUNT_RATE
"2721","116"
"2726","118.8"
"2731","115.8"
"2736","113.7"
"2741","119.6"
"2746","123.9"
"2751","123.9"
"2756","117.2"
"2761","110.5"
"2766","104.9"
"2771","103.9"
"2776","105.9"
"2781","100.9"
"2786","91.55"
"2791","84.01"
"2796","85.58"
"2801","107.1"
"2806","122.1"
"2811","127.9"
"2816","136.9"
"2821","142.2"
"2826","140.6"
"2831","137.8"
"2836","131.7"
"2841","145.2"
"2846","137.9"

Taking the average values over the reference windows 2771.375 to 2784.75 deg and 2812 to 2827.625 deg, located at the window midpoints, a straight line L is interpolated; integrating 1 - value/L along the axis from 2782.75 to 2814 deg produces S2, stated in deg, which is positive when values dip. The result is 4.4 deg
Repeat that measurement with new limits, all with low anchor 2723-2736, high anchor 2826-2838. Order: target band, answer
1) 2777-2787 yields 2.2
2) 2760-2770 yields 1.3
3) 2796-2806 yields 1.9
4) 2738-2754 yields -0.3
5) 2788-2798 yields 3.4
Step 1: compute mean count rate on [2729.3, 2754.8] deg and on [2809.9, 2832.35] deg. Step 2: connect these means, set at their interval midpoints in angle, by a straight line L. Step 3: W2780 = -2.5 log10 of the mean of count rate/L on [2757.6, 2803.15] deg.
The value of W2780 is 0.27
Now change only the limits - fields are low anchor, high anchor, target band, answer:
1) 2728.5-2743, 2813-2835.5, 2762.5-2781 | 0.20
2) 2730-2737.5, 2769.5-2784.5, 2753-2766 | -0.05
